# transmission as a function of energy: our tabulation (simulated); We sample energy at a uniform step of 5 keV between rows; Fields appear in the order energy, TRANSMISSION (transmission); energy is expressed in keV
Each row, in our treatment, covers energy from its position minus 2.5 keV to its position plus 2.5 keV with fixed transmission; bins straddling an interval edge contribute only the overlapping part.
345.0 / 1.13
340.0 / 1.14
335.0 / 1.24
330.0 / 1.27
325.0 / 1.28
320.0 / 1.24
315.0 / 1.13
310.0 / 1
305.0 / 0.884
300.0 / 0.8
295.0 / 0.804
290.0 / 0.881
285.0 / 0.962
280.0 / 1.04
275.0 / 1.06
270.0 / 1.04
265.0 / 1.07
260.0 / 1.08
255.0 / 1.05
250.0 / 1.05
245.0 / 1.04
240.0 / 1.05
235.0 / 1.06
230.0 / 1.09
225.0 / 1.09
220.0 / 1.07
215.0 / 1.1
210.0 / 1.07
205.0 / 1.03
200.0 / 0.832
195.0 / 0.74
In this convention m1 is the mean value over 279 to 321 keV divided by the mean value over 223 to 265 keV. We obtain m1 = 0.9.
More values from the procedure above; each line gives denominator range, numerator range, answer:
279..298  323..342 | 1.36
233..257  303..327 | 1.06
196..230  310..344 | 1.17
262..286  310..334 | 1.16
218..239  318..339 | 1.16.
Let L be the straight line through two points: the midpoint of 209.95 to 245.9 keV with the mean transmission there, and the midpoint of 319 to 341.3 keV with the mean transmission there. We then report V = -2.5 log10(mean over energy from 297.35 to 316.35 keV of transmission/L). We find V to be 0.27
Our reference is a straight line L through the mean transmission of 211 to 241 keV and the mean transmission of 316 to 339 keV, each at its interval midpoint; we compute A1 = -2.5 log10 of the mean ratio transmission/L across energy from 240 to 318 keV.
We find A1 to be 0.17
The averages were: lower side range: 1.08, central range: 0.996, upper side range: 1.24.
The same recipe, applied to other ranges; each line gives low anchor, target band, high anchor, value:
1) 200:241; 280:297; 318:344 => 0.27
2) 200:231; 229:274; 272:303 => -0.07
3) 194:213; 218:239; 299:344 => -0.11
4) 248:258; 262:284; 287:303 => -0.11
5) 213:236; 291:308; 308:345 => 0.35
